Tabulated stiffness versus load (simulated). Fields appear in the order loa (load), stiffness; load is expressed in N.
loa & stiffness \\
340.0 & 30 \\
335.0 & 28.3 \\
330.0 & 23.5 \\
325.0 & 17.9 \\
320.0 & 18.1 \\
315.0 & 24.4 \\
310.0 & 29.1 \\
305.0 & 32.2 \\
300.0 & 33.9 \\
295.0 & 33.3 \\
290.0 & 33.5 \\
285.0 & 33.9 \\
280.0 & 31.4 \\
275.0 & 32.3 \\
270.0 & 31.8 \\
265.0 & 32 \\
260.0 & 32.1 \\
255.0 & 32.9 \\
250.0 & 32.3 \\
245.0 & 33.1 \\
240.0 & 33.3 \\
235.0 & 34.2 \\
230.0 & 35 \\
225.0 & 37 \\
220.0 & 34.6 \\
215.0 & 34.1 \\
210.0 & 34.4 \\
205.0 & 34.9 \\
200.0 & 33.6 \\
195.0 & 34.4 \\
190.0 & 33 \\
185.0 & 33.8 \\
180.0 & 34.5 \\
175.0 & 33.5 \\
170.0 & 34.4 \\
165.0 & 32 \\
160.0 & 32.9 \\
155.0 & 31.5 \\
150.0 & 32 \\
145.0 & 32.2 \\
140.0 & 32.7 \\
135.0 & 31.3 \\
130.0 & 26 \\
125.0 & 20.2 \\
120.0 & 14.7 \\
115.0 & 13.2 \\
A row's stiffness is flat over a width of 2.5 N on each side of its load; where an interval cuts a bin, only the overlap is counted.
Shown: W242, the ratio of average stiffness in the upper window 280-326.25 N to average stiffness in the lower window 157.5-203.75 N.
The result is 0.86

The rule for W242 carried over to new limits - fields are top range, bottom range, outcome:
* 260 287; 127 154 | 1.05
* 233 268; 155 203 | 0.98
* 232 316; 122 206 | 1.01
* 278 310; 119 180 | 1.09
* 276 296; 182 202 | 0.98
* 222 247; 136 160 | 1.08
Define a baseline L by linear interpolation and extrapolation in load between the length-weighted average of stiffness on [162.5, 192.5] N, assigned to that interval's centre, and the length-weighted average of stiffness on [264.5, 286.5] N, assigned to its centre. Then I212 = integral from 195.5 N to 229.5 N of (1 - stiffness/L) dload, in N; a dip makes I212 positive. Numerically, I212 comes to -1.7 N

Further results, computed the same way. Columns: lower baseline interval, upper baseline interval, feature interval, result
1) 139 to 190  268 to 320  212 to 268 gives -3.3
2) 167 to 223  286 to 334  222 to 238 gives -1.6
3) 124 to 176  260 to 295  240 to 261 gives -0.3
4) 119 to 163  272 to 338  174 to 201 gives -4.9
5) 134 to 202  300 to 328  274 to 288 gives -2.9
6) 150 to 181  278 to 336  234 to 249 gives -1.4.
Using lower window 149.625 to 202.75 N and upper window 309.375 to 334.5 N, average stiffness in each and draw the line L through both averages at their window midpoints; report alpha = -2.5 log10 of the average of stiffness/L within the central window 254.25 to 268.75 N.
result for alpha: -0.19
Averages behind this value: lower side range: 33.3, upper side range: 22.6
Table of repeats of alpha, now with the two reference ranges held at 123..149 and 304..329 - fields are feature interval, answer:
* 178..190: -0.227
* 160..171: -0.177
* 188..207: -0.244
